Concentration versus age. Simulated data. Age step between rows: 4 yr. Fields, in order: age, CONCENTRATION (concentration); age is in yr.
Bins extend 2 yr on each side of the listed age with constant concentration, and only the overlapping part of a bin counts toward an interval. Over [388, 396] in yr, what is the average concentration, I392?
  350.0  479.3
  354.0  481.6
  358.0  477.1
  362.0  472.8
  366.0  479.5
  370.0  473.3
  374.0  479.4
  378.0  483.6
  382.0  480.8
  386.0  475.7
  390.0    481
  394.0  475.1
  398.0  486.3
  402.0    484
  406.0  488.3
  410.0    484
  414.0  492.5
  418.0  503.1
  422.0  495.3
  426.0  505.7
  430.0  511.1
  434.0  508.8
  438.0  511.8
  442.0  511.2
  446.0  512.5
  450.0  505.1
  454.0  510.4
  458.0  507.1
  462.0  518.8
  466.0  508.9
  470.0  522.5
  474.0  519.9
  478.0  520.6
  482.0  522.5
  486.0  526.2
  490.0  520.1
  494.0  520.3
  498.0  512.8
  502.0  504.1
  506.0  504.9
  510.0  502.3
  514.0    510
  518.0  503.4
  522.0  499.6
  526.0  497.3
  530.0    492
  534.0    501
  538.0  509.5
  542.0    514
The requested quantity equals 478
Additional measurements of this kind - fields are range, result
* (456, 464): 513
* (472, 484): 521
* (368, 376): 476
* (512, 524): 504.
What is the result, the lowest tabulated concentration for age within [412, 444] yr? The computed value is 492.5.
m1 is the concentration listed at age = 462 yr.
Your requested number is 518.8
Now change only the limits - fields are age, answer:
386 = 475.7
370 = 473.3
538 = 509.5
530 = 492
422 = 495.3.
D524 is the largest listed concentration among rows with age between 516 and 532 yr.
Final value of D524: 503.4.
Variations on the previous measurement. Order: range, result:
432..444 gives 511.8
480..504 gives 526.2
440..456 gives 512.5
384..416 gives 492.5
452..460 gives 510.4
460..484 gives 522.5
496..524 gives 512.8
